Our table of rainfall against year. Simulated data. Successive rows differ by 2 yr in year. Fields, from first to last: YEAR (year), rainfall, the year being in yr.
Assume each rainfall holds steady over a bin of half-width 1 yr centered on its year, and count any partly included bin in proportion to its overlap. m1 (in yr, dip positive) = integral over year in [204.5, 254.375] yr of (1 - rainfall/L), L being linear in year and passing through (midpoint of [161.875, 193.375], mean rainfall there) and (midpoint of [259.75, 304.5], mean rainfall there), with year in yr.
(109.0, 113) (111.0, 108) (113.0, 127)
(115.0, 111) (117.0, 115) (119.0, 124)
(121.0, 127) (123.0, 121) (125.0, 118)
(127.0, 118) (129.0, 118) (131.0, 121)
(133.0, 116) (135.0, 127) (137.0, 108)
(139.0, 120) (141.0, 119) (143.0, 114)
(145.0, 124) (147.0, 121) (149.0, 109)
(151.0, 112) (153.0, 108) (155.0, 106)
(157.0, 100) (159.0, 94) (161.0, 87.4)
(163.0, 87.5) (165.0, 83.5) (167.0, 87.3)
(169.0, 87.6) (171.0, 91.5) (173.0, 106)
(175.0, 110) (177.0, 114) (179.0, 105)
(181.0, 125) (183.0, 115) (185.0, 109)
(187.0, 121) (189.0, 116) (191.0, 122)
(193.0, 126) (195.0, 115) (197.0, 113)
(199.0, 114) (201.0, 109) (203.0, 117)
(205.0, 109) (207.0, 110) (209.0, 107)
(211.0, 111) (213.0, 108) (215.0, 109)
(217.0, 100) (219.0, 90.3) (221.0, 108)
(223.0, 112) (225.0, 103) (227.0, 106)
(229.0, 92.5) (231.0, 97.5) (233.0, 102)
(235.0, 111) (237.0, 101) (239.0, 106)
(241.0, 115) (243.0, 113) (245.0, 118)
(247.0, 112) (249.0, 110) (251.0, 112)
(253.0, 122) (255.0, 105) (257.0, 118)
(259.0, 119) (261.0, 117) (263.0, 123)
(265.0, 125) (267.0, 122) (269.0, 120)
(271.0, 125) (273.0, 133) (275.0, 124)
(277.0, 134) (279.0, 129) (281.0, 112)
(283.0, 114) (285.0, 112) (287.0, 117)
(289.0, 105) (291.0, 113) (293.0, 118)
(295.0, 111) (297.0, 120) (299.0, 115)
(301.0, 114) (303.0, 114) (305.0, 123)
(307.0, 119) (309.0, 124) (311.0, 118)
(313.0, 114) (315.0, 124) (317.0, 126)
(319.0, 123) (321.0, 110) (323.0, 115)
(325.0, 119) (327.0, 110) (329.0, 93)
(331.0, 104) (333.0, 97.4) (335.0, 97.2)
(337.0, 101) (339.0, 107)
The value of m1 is 2.3 yr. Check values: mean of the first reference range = 106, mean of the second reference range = 119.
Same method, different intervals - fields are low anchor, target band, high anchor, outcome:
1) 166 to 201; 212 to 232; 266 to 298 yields 1.97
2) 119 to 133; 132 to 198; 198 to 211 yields 3.77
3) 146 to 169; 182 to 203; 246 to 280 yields -1.95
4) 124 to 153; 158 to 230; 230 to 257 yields 4.52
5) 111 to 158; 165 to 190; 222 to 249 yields 1.34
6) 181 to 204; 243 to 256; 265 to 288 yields 0.77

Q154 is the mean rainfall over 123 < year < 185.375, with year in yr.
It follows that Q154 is 109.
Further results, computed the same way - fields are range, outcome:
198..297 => 113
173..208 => 114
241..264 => 115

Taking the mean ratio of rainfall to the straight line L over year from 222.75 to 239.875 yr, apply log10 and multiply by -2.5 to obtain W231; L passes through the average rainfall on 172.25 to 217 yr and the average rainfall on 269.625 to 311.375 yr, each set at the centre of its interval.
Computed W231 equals 0.12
